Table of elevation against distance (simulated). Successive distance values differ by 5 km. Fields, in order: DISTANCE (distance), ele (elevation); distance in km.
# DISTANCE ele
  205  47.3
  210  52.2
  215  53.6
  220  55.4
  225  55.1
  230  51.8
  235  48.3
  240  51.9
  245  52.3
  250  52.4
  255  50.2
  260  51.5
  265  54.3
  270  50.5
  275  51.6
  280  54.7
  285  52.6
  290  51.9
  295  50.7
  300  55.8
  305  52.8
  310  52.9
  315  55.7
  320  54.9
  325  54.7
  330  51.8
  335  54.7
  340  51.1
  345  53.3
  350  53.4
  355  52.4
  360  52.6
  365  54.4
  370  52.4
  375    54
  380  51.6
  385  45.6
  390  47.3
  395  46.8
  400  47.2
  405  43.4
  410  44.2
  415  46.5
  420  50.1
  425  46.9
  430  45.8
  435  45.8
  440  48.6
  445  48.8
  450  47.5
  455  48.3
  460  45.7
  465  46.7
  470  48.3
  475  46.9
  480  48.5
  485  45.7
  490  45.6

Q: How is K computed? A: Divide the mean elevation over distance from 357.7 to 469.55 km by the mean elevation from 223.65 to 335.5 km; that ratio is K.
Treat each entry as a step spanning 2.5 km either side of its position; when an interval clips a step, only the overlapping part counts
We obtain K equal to 0.91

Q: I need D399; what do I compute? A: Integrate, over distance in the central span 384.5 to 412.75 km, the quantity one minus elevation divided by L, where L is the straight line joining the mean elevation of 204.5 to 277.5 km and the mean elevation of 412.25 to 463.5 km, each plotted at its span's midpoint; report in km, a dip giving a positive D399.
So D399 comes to 1.5 km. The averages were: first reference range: 52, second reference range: 47.4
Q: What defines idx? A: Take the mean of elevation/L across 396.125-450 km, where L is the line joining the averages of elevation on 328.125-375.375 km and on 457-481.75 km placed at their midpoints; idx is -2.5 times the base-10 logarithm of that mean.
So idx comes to 0.06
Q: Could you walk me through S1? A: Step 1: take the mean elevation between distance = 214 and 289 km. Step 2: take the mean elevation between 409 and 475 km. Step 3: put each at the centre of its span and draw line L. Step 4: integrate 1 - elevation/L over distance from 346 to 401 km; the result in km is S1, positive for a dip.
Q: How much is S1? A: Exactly -2.0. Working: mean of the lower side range 52.4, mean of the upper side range 47.2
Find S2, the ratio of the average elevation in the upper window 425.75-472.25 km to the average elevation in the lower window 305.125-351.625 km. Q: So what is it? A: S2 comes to 0.88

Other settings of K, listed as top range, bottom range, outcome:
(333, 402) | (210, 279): 0.98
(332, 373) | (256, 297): 1.02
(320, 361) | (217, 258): 1.02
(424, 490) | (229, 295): 0.91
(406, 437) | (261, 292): 0.88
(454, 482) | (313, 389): 0.90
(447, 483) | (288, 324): 0.88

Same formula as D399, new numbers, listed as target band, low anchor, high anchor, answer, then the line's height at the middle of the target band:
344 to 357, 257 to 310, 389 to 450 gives -0.85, 49.8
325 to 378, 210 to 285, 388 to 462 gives -4.23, 49.2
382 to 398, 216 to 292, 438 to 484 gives 0.81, 49.2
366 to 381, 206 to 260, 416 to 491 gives -1.19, 49.1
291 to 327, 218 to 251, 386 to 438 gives -2.85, 49.9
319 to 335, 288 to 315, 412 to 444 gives -0.59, 51.9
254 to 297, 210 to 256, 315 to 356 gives 0.62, 52.8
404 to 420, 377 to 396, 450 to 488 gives 0.71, 47.8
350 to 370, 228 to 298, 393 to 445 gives -1.85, 48.6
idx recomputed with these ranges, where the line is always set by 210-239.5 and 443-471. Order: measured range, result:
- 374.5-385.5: -0.03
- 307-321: -0.08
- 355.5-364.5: -0.07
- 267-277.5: 0.01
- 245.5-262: 0.01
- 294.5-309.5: -0.05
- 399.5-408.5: 0.09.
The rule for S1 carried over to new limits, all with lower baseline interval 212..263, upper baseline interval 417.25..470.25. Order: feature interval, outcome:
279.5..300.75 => -0.72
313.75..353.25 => -2.82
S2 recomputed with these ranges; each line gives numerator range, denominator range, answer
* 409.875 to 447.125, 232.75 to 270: 0.92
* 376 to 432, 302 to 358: 0.88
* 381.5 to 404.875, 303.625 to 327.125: 0.86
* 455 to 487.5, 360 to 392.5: 0.92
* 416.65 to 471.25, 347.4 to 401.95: 0.94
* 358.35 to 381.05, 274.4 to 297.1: 1.01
